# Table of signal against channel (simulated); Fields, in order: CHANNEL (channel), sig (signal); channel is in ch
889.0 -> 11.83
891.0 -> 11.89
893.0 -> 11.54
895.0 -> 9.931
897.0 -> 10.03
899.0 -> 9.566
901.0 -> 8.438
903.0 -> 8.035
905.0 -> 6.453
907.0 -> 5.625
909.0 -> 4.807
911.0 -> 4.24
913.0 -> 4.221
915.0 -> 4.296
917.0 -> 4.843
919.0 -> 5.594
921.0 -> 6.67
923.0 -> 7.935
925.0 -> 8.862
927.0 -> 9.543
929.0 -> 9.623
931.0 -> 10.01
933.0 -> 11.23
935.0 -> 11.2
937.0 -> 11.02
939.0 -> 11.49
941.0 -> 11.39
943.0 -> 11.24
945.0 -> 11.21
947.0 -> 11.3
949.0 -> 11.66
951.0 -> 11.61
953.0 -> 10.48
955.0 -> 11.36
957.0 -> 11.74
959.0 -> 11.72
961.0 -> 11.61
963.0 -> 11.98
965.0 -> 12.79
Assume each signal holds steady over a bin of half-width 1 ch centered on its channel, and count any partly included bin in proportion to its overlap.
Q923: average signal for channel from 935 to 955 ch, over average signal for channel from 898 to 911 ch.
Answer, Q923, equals 1.63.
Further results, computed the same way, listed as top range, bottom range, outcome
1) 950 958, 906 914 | 2.39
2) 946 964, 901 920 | 2.09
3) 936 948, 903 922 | 2.11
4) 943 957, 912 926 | 1.86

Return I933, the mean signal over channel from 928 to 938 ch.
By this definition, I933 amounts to 10.6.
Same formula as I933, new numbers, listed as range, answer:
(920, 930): 8.53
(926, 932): 9.73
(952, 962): 11.4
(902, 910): 6.23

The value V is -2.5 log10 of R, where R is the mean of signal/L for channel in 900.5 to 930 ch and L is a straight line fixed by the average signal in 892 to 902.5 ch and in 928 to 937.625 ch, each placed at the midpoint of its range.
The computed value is 0.48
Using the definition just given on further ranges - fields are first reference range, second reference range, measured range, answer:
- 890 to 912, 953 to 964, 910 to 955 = 0.122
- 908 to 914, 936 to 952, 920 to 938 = -0.163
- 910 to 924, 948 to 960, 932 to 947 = -0.241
